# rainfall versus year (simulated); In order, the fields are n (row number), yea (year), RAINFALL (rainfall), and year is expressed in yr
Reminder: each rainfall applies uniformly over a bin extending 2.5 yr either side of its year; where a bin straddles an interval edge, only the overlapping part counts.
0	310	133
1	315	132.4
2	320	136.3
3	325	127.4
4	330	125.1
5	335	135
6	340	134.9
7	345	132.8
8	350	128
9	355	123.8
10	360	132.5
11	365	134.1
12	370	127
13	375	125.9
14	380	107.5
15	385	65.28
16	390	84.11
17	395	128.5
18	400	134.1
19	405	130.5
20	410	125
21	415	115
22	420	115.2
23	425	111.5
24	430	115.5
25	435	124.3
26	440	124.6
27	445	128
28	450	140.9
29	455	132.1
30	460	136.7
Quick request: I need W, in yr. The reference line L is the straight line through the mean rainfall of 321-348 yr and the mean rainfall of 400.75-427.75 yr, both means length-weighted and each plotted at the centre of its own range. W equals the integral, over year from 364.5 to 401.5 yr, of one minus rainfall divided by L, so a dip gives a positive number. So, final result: 3.87 yr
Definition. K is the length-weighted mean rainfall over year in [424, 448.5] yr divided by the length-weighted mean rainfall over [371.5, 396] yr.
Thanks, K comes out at 1.20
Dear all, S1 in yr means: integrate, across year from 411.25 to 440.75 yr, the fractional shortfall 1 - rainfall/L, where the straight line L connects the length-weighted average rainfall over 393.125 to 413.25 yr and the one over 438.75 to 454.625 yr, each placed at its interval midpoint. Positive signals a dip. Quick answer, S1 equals 2.9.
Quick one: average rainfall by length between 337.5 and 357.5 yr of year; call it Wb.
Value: 130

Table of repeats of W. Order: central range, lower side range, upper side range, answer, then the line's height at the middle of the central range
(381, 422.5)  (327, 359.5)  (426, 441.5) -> 3.9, 124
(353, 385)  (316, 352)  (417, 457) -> 2.1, 129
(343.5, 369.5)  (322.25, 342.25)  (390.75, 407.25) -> -0.2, 129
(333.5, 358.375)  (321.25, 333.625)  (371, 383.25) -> -1.5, 123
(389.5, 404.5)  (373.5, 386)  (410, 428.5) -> -1.9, 108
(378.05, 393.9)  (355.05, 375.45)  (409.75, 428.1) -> 4.5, 124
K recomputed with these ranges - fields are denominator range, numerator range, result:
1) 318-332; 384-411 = 0.87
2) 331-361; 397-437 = 0.93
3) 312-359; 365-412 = 0.88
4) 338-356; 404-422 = 0.93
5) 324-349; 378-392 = 0.65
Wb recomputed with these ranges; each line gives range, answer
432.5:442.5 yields 124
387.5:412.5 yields 120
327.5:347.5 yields 132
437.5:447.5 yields 126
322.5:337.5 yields 129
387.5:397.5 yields 106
